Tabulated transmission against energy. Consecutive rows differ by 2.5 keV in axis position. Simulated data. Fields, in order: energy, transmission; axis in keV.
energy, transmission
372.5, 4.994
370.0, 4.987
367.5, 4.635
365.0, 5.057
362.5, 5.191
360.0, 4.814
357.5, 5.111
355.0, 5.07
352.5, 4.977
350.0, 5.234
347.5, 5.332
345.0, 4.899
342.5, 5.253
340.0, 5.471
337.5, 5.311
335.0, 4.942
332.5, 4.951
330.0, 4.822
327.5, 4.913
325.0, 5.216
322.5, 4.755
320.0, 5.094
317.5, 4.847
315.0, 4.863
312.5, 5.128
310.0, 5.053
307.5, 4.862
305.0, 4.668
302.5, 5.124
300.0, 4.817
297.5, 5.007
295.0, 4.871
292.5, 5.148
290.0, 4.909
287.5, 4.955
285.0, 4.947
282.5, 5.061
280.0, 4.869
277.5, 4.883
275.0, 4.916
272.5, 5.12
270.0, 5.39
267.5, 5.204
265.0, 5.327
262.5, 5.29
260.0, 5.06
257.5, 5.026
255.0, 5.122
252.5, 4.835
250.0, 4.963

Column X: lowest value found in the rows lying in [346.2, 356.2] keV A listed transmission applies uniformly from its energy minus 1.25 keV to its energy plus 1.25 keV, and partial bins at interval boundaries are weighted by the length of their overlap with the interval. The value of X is 4.977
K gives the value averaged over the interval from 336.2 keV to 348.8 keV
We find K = 5.25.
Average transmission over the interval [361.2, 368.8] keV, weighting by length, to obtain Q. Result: 4.96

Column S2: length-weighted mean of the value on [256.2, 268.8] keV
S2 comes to 5.18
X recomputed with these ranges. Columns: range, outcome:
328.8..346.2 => 4.822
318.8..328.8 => 4.755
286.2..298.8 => 4.871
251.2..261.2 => 4.835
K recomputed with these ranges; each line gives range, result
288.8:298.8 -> 4.98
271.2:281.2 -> 4.95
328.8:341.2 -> 5.1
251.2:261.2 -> 5.01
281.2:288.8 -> 4.99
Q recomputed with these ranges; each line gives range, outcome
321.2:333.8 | 4.93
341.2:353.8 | 5.14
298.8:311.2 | 4.9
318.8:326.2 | 5.02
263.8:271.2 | 5.31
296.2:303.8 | 4.98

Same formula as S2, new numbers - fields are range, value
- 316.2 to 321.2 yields 4.97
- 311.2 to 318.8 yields 4.95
